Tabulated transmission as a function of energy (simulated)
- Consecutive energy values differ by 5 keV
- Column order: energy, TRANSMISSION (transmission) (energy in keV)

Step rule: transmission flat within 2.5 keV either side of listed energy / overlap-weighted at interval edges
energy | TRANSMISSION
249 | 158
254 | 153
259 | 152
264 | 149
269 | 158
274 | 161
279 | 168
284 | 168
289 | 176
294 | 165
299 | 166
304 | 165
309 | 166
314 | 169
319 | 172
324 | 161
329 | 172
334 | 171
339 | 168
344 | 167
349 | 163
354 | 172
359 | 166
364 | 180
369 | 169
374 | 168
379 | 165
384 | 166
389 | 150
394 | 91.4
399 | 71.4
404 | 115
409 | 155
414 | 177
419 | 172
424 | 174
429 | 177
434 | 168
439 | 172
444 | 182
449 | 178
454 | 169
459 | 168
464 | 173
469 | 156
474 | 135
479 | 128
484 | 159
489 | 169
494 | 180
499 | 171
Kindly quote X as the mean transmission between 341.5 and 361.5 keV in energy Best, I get 167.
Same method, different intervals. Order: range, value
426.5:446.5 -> 175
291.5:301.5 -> 166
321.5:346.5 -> 168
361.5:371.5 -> 174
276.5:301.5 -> 169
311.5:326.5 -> 167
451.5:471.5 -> 166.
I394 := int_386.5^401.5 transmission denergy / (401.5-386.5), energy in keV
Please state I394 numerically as 104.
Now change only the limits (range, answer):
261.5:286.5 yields 161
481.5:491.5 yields 164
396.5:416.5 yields 130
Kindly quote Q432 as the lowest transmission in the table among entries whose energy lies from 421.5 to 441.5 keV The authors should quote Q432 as 168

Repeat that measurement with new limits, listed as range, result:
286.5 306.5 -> 165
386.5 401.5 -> 71.4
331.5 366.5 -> 163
